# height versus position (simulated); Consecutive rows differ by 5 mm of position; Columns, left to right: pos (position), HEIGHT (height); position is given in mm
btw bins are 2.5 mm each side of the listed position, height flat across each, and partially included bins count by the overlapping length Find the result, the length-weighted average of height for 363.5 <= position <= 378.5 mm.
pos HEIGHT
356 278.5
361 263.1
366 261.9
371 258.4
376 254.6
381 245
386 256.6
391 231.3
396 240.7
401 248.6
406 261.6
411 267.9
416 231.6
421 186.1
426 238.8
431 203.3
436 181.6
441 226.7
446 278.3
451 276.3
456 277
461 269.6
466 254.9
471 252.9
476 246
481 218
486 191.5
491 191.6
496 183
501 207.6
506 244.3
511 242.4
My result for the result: 258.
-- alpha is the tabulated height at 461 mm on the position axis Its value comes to 269.6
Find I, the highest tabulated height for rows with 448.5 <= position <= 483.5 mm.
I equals 277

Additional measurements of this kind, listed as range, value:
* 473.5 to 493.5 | 246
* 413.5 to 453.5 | 278.3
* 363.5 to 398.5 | 261.9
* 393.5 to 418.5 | 267.9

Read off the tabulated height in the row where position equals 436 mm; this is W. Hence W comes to 181.6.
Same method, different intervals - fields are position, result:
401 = 248.6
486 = 191.5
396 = 240.7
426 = 238.8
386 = 256.6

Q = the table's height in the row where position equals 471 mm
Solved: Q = 252.9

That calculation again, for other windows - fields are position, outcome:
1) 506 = 244.3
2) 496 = 183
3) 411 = 267.9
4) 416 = 231.6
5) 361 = 263.1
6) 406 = 261.6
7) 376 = 254.6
